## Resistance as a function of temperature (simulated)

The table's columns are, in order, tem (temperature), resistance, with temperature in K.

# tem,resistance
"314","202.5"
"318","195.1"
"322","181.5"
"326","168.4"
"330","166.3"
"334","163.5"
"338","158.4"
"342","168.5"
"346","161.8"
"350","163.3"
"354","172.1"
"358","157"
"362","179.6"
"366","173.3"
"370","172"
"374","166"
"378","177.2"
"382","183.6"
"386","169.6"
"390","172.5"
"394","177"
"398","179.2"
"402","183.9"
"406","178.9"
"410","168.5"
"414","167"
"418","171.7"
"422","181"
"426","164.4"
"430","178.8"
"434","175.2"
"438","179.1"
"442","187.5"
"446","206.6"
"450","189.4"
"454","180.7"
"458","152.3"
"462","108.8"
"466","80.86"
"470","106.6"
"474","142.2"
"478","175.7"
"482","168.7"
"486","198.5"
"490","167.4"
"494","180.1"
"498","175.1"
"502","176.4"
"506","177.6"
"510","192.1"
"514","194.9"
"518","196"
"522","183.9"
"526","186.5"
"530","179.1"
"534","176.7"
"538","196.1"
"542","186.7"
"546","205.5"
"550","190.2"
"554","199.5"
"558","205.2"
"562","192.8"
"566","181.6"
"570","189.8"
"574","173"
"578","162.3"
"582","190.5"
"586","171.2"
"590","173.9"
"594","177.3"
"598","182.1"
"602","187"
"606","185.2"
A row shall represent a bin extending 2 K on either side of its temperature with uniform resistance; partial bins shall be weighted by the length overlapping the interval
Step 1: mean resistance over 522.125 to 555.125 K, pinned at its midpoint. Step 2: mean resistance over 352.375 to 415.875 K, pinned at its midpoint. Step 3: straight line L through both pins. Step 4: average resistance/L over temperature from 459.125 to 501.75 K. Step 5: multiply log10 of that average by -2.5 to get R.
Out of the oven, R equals 0.21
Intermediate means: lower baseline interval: 174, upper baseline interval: 189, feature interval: 152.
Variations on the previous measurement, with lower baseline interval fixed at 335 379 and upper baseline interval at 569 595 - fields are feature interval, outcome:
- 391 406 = -0.062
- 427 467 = 0.033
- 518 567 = -0.094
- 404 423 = -0.019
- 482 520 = -0.062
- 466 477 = 0.382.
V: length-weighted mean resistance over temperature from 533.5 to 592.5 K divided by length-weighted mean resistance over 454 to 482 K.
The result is 1.39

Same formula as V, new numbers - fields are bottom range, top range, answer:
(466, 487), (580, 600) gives 1.20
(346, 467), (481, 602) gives 1.08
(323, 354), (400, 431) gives 1.05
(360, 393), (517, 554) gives 1.09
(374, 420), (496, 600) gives 1.06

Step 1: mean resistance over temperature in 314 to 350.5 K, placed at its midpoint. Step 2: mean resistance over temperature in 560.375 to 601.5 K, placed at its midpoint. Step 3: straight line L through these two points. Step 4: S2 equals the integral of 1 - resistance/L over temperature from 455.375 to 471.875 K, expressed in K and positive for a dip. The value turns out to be 5.7 K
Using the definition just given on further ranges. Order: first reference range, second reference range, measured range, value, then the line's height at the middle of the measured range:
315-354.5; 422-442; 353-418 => 0.0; 174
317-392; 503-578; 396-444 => 0.2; 177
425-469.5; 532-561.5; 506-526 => -0.6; 184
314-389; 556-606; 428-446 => -0.8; 176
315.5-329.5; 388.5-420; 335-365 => 2.1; 179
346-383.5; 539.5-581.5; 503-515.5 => -0.2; 184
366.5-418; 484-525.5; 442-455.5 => -0.9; 179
